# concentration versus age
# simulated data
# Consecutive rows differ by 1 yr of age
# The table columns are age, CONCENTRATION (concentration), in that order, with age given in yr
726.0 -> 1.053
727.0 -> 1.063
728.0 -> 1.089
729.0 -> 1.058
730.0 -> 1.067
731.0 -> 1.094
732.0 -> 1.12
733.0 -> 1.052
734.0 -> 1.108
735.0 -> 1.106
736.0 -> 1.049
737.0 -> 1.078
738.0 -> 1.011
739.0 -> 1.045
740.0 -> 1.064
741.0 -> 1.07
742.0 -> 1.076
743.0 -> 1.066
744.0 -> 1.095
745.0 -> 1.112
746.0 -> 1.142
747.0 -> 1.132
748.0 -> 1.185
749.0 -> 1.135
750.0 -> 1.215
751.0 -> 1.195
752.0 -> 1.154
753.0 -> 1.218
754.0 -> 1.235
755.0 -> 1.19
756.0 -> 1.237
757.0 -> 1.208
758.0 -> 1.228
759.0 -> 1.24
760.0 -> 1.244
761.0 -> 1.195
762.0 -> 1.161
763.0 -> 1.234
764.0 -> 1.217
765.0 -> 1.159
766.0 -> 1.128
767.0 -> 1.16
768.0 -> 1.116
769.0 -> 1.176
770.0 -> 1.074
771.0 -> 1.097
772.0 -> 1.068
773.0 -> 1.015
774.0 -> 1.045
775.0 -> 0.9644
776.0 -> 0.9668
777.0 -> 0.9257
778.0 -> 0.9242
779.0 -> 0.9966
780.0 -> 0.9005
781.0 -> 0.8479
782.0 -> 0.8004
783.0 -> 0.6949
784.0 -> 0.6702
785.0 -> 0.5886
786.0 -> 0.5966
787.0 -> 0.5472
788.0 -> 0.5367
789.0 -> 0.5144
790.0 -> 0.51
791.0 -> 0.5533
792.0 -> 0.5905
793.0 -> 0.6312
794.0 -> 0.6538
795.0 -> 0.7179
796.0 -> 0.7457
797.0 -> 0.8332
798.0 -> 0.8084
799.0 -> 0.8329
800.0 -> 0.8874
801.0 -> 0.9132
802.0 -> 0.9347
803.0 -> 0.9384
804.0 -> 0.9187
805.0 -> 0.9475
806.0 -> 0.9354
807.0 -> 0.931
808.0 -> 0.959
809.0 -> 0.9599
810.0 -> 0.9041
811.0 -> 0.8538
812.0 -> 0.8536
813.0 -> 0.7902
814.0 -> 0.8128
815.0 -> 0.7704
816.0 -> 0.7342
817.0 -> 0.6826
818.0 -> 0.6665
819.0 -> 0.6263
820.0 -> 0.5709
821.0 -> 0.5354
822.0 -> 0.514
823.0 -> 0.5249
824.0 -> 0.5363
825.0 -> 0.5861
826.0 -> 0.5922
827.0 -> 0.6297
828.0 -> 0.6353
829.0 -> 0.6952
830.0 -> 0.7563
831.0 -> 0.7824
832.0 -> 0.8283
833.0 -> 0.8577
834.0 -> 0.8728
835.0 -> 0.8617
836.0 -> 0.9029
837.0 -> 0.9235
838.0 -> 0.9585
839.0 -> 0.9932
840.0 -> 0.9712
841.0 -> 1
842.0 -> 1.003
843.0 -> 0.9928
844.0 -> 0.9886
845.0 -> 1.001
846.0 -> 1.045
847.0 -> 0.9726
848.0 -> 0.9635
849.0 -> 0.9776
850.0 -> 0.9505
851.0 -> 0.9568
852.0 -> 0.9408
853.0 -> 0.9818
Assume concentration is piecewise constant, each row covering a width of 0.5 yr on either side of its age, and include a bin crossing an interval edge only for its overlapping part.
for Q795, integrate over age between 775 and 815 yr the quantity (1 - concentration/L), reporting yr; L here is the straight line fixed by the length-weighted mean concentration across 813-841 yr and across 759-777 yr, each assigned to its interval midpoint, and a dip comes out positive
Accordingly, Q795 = 6.0 yr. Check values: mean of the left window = 1.12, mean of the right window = 0.74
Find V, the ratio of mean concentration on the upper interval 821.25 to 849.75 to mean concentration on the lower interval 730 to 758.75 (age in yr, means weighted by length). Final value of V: 0.74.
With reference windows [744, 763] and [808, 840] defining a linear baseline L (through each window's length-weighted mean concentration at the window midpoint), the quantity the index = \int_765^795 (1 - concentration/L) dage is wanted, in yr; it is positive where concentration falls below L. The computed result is 5.7 yr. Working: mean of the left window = 1.19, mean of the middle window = 0.841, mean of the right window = 0.756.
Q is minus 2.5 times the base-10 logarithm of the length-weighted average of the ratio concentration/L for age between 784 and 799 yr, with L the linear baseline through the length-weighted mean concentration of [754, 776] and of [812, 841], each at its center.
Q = 0.45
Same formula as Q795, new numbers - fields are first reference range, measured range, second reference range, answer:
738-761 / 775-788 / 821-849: 3.1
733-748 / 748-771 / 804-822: -4.0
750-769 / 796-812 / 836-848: 2.7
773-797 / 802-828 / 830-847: 2.8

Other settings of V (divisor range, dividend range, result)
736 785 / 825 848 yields 0.81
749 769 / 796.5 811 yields 0.76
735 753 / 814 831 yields 0.58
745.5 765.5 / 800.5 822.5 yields 0.67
